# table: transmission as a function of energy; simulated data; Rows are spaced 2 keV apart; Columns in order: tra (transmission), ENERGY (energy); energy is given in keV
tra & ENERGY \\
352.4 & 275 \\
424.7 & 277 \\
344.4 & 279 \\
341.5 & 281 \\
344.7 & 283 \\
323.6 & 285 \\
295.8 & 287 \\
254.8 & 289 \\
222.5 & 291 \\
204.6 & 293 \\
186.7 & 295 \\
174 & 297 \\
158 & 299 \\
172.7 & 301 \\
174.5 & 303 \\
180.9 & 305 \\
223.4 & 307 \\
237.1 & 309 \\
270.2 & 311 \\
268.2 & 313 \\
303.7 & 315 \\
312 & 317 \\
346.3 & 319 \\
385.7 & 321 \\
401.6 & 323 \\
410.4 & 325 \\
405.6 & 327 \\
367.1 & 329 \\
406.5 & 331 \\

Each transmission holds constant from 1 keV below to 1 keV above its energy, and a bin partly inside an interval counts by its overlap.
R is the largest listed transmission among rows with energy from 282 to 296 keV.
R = 344.7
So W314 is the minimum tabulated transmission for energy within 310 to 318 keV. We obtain 268.2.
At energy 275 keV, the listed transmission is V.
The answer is 352.4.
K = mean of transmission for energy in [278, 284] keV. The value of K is 344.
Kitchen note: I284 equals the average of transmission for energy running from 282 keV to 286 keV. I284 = 334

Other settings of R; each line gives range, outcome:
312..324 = 401.6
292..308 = 223.4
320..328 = 410.4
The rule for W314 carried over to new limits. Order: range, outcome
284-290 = 254.8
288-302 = 158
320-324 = 385.7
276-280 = 344.4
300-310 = 172.7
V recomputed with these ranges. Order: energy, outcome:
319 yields 346.3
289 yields 254.8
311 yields 270.2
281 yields 341.5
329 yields 367.1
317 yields 312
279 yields 344.4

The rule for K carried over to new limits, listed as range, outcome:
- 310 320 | 300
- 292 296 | 196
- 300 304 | 174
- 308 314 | 258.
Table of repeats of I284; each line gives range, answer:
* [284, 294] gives 260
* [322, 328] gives 406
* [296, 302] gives 168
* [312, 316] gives 286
